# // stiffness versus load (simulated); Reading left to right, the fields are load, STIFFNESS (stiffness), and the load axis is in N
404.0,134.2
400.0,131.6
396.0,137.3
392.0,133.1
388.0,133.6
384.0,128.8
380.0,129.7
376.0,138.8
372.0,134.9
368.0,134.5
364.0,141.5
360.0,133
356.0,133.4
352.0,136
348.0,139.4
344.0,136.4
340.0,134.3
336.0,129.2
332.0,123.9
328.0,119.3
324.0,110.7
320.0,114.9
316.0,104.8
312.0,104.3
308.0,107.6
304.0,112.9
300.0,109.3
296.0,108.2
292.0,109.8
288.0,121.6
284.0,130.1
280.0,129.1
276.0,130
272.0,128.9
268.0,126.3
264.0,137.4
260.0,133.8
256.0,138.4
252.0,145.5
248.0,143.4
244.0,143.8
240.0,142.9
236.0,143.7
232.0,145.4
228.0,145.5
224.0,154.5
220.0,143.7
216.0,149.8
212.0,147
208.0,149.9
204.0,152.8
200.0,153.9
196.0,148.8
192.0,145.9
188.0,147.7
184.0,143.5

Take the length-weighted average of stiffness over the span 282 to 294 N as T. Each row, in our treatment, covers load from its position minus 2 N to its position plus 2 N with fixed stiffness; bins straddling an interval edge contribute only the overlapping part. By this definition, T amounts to 120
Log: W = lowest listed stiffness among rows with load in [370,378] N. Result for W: 134.9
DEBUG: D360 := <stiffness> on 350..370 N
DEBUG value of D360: 136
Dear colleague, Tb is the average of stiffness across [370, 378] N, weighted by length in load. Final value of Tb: 137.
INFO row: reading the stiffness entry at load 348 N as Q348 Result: 139.4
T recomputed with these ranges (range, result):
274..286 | 130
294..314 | 108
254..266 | 137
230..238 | 145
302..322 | 109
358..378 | 137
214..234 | 148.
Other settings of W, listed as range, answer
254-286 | 126.3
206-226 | 143.7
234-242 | 142.9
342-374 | 133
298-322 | 104.3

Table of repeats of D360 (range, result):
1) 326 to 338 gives 124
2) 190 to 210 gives 150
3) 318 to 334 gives 117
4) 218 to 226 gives 149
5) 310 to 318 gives 105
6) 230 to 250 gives 144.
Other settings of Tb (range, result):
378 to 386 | 129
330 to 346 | 131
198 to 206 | 153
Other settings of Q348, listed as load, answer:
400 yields 131.6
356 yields 133.4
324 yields 110.7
